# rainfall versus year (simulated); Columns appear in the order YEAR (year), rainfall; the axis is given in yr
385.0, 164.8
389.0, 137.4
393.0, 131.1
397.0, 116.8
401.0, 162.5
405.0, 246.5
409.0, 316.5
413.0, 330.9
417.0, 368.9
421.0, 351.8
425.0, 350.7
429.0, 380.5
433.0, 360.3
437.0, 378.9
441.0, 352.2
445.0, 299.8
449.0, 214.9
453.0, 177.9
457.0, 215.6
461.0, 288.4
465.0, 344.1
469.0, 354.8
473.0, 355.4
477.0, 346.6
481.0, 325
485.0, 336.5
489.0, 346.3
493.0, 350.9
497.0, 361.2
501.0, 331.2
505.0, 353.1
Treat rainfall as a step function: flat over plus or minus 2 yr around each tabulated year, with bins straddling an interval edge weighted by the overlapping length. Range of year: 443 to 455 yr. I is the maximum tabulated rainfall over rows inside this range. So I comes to 299.8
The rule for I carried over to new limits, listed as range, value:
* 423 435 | 380.5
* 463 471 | 354.8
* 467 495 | 355.4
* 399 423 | 368.9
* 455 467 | 344.1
